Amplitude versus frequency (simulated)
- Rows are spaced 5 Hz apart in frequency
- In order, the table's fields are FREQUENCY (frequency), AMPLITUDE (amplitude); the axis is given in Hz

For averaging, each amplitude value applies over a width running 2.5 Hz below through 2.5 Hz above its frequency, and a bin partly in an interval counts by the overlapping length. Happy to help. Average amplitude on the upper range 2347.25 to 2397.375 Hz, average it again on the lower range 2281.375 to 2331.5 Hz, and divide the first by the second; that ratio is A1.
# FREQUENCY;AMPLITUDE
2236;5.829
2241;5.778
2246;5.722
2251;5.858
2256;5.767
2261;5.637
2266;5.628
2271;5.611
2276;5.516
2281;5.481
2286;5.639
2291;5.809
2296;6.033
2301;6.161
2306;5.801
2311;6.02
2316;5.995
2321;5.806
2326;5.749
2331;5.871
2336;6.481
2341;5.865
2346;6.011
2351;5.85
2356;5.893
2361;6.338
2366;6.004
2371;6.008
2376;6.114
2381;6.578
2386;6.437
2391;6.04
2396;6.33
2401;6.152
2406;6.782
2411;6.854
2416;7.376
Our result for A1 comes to 1.05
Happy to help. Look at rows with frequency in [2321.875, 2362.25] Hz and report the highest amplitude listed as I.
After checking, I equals 6.481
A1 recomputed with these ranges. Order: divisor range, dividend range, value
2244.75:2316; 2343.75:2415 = 1.09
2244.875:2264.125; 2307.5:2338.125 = 1.04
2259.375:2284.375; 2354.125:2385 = 1.11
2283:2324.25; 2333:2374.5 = 1.03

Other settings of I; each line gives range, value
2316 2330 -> 5.995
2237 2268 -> 5.858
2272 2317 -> 6.161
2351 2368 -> 6.338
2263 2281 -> 5.628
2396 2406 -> 6.782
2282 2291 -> 5.809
